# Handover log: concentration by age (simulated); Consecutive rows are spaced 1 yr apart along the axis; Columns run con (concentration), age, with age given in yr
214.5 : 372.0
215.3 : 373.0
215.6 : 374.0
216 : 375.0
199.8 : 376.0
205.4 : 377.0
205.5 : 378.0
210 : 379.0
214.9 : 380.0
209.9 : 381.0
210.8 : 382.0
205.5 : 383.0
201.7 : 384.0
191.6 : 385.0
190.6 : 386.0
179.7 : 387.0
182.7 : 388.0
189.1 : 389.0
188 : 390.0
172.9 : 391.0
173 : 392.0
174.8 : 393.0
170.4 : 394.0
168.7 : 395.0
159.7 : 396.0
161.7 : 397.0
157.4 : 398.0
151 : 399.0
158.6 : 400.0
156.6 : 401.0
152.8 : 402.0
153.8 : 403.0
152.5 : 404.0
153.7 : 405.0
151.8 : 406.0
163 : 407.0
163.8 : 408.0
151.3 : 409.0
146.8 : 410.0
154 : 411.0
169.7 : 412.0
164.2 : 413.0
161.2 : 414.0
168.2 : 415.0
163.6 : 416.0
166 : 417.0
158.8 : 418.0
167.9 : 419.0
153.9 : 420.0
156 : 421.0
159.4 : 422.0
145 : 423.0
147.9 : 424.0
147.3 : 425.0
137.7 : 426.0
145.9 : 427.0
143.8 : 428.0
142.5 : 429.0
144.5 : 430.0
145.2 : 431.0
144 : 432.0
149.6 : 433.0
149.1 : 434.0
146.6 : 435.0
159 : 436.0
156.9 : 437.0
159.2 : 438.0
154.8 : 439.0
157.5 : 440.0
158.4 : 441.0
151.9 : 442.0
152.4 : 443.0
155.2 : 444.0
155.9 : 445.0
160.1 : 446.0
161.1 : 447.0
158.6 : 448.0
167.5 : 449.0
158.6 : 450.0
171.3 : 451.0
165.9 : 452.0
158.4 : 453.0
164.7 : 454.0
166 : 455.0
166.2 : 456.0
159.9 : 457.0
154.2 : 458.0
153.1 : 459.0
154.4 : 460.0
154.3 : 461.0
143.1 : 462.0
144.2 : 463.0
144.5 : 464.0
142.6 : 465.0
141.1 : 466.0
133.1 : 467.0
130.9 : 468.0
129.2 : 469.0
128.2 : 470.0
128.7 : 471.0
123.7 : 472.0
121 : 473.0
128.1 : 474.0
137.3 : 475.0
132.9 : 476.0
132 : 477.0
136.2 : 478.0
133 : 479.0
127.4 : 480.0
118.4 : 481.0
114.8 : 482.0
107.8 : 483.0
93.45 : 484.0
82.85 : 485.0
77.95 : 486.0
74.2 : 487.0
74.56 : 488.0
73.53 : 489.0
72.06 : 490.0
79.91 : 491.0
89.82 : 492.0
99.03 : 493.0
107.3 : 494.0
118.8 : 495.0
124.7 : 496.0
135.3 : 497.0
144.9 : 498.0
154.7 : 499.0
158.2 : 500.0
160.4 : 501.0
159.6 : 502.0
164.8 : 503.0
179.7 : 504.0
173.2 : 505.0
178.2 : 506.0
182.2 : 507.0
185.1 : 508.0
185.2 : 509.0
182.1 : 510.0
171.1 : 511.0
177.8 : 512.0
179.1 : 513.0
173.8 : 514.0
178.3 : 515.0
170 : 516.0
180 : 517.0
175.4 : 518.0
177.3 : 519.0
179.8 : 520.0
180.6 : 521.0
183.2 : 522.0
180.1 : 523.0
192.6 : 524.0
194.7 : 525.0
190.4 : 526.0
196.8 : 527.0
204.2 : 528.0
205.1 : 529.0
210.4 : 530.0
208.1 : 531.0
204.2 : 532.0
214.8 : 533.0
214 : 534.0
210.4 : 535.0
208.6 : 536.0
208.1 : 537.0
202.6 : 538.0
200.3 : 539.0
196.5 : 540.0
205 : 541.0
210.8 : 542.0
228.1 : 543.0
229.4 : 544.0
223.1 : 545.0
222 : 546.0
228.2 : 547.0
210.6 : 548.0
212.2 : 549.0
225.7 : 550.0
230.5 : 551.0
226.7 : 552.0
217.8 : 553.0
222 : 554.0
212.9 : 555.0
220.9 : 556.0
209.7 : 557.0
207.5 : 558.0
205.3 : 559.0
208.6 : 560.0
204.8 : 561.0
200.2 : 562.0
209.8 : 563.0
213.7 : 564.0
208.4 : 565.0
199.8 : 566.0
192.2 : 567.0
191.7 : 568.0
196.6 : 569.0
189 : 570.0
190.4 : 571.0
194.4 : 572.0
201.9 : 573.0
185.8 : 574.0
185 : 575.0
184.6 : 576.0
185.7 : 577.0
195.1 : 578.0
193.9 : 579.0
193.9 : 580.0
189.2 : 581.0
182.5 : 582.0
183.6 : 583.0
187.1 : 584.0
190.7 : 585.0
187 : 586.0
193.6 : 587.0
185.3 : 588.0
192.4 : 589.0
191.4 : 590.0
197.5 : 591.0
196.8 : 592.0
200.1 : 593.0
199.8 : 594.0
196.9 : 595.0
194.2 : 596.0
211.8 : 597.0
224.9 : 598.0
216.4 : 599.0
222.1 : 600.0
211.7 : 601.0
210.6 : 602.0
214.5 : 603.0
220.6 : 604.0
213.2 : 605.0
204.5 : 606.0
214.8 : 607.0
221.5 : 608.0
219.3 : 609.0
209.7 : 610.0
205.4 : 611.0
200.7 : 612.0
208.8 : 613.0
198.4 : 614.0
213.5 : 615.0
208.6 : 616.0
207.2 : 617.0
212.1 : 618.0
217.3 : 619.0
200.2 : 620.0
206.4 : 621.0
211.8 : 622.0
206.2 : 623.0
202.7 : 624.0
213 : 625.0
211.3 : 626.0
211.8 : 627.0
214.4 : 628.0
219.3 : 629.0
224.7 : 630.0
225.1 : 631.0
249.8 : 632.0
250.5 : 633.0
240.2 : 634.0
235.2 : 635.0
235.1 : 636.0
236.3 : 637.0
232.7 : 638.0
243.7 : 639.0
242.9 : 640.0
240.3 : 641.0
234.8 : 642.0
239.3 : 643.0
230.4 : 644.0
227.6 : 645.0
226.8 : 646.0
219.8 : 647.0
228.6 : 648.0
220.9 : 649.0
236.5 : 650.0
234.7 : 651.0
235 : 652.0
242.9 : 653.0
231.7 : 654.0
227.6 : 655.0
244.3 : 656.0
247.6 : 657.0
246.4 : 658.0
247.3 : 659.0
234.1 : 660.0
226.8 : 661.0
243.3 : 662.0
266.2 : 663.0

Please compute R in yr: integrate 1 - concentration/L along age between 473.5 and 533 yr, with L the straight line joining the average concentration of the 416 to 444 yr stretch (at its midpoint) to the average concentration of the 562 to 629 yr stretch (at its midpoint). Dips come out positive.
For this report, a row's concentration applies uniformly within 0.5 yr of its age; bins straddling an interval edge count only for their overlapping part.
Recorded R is 8.2 yr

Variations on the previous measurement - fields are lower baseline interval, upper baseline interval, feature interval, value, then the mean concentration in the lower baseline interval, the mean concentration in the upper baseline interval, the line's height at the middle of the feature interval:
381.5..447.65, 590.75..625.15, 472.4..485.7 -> 4.3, 161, 209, 177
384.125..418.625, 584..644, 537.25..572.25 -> -1.6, 166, 214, 201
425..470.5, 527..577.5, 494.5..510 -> 1.7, 152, 207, 181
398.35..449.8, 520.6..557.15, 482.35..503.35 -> 8.5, 155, 209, 187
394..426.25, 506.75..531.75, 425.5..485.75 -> 9.0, 157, 186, 169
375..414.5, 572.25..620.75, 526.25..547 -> -1.7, 176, 202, 194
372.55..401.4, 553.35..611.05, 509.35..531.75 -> 1.3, 188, 202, 197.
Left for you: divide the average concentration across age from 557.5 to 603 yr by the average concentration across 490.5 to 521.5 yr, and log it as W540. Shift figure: 1.25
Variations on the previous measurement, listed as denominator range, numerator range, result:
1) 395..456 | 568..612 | 1.28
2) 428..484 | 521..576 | 1.41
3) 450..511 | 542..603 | 1.49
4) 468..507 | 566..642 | 1.68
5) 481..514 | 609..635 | 1.61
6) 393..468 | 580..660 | 1.40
